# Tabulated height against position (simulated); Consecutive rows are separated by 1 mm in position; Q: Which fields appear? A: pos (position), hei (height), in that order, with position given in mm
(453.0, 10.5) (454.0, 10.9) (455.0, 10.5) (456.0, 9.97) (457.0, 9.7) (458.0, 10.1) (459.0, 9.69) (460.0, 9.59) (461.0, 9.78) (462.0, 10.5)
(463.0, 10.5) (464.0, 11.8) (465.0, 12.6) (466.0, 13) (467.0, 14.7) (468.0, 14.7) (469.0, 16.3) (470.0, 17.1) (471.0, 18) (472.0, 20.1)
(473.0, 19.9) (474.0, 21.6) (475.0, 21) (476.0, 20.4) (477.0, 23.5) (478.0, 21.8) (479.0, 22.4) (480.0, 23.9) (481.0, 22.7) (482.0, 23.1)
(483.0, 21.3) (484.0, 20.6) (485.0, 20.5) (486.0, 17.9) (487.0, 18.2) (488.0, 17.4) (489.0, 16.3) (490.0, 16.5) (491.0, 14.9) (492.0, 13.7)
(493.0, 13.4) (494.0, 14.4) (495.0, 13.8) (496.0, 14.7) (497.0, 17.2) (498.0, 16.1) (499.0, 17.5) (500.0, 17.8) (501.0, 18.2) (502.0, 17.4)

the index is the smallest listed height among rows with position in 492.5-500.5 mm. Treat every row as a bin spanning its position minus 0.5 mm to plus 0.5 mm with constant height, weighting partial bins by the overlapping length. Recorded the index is 13.4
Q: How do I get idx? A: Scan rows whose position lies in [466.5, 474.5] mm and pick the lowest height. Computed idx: 14.7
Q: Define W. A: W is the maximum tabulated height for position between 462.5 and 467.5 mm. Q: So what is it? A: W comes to 14.7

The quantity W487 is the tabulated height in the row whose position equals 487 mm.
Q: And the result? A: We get 18.2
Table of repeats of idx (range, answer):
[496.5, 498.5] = 16.1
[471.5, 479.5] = 19.9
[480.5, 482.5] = 22.7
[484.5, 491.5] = 14.9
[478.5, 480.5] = 22.4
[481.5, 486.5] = 17.9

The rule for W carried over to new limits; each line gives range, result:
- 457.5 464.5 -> 11.8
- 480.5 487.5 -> 23.1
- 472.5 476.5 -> 21.6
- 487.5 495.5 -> 17.4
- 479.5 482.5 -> 23.9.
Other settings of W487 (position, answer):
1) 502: 17.4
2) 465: 12.6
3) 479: 22.4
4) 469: 16.3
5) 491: 14.9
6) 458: 10.1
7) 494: 14.4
